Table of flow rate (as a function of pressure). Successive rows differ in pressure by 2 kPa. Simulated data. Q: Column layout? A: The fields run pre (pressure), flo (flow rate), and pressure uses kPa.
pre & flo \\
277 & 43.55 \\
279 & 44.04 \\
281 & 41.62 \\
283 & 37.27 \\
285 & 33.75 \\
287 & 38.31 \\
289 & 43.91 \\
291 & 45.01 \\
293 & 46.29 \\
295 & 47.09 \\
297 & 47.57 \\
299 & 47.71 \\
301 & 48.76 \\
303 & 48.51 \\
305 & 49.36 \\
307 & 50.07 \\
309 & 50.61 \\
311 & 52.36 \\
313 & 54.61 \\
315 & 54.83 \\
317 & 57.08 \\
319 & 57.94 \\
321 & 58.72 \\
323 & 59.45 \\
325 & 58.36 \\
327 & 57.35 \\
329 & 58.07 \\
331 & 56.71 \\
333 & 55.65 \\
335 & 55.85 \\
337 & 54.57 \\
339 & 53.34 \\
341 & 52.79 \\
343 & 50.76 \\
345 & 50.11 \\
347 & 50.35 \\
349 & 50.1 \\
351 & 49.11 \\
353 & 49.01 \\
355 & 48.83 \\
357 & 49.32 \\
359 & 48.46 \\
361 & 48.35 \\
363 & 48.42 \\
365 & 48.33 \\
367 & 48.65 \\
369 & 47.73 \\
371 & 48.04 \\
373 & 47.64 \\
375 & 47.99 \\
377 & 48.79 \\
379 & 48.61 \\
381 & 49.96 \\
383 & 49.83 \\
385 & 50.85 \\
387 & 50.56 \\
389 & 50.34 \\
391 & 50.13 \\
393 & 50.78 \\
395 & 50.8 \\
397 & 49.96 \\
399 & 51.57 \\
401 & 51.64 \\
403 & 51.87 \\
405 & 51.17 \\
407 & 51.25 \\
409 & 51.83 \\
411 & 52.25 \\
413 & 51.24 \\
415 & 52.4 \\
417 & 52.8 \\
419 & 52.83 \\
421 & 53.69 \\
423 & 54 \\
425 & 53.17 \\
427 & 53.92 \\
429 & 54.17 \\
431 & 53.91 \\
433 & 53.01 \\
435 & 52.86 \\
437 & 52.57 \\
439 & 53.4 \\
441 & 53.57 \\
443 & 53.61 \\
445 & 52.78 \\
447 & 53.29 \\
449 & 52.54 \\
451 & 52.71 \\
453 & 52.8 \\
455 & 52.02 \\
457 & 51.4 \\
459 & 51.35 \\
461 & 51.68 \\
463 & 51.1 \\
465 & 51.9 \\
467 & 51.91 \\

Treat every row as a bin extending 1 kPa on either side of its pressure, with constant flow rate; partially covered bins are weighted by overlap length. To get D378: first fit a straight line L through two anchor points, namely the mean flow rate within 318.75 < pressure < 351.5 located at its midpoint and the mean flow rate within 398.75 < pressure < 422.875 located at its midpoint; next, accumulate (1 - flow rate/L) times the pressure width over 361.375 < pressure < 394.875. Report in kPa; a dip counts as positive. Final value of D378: 2.53 kPa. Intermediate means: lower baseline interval 54.7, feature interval 49.2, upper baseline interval 52.1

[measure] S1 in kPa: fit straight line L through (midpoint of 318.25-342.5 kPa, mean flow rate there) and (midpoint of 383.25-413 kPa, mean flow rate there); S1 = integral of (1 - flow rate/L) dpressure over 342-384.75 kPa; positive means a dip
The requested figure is 3.8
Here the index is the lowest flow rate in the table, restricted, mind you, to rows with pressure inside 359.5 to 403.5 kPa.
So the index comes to 47.64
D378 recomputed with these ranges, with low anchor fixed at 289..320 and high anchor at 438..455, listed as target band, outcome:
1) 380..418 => 0.7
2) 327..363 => -0.6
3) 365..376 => 0.8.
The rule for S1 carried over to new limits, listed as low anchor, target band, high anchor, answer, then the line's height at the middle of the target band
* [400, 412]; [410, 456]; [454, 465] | -1.3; 51.6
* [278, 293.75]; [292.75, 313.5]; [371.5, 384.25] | -3.3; 42.6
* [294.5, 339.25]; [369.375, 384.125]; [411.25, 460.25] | 1.3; 53.3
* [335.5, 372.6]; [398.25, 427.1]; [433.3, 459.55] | -0.4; 51.7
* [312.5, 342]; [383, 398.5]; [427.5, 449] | 1.2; 54.6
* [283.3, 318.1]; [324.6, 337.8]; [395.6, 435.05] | -2.0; 49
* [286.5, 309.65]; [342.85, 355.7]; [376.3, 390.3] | -0.3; 48.8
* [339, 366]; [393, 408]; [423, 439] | 0.2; 52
